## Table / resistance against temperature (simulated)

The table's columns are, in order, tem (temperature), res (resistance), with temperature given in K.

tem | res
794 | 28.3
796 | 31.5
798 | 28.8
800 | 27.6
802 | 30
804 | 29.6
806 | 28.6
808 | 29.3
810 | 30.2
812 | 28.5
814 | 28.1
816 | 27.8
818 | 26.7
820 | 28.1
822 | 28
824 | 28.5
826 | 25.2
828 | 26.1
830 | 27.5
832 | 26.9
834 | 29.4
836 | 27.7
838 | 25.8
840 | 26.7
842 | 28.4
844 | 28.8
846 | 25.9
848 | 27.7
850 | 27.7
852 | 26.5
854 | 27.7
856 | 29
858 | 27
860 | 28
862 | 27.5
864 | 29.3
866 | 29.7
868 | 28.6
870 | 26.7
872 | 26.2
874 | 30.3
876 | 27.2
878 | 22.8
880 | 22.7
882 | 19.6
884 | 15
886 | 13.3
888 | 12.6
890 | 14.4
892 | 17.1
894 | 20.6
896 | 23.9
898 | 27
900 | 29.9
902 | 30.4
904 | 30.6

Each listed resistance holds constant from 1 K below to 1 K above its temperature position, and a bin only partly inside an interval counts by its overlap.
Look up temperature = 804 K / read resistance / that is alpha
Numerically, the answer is 29.6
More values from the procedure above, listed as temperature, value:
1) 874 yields 30.3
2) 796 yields 31.5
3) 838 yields 25.8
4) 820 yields 28.1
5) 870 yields 26.7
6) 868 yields 28.6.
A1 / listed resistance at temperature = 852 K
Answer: 26.5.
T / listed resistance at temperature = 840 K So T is 26.7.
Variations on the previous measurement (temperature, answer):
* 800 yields 27.6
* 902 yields 30.4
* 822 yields 28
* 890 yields 14.4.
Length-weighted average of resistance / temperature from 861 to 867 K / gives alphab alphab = 28.8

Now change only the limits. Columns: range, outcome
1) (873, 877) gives 28.8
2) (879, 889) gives 16.6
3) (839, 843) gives 27.5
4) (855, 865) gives 28.2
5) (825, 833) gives 26.4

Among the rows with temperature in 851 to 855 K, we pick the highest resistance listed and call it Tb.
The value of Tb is 27.7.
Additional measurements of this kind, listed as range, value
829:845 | 29.4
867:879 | 30.3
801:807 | 30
